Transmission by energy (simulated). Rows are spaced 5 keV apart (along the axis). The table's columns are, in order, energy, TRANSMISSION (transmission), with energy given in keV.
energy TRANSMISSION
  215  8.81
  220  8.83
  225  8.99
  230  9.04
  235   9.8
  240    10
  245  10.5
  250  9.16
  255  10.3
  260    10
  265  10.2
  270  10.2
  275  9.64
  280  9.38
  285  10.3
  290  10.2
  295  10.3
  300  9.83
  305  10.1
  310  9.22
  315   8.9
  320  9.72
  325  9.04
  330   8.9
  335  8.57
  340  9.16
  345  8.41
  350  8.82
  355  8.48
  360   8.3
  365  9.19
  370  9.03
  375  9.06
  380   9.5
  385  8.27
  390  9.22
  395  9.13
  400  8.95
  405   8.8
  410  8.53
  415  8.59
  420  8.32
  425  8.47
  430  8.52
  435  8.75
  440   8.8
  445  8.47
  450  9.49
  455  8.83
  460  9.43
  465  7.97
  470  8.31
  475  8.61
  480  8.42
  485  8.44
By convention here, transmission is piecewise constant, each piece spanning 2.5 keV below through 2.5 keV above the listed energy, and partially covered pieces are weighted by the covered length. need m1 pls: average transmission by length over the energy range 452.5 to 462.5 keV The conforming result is 9.13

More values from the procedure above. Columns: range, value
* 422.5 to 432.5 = 8.49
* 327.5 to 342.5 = 8.88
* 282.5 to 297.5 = 10.3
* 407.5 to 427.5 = 8.48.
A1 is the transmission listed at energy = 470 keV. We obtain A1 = 8.31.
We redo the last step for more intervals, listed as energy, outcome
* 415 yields 8.59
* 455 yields 8.83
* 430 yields 8.52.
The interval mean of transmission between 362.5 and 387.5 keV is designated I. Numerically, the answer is 9.01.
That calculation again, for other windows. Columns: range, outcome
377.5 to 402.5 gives 9.01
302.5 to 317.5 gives 9.41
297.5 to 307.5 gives 9.96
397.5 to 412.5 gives 8.76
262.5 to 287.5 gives 9.94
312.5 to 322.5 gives 9.31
